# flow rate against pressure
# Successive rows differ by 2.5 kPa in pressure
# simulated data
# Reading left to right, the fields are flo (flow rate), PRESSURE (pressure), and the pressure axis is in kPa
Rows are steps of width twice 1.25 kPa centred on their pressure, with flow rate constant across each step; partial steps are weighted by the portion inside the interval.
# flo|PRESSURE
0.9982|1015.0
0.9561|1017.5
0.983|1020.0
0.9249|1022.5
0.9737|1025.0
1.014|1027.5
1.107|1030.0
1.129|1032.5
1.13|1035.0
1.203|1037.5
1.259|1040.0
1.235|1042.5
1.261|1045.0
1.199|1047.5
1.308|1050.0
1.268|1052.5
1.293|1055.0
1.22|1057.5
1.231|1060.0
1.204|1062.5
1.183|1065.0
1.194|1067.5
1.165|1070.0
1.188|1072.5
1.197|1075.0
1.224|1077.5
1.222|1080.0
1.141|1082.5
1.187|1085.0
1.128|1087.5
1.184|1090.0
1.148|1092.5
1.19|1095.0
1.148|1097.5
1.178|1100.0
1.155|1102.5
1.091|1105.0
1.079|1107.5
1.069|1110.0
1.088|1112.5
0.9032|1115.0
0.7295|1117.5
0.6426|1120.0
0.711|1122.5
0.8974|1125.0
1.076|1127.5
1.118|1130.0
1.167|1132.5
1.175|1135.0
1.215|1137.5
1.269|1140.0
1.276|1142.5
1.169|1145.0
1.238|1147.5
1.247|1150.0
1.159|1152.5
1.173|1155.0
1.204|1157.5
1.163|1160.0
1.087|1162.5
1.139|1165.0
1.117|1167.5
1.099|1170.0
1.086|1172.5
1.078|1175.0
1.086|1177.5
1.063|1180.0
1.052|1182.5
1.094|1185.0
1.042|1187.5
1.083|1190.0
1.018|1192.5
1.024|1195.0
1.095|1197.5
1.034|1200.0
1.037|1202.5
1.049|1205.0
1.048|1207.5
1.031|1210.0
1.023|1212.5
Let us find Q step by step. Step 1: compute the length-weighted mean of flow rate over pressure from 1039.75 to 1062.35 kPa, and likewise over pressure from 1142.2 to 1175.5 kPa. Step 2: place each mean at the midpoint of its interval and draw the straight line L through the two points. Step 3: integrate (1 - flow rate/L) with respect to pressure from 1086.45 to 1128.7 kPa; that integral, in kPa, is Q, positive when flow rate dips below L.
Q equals 6.3 kPa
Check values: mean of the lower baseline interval 1.25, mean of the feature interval 1.02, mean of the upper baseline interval 1.16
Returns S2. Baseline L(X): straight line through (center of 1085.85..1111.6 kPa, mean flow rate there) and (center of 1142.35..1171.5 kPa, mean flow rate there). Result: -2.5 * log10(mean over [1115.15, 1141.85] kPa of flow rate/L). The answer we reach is 0.15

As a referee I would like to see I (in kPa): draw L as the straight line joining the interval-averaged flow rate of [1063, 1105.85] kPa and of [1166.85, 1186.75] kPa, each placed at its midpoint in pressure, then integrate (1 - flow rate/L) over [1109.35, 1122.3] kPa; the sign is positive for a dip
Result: 3.2 kPa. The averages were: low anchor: 1.17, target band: 0.864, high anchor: 1.08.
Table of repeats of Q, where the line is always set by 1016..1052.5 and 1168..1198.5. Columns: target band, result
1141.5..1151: -1.3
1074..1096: -1.5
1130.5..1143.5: -1.5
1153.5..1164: -0.8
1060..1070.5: -0.8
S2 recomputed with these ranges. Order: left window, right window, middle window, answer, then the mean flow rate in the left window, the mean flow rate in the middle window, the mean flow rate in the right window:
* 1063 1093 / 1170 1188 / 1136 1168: -0.08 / 1.18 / 1.19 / 1.07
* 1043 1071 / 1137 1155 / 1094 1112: 0.09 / 1.23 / 1.13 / 1.22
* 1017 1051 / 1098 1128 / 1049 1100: -0.15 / 1.12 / 1.2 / 0.97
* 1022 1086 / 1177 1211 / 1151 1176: -0.05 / 1.18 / 1.13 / 1.05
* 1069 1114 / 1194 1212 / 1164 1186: -0.02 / 1.15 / 1.09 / 1.04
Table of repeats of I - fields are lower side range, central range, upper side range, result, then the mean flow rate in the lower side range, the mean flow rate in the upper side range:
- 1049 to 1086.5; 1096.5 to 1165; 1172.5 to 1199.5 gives 2.5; 1.21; 1.06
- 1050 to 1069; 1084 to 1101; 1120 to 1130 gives -1.7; 1.23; 0.891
